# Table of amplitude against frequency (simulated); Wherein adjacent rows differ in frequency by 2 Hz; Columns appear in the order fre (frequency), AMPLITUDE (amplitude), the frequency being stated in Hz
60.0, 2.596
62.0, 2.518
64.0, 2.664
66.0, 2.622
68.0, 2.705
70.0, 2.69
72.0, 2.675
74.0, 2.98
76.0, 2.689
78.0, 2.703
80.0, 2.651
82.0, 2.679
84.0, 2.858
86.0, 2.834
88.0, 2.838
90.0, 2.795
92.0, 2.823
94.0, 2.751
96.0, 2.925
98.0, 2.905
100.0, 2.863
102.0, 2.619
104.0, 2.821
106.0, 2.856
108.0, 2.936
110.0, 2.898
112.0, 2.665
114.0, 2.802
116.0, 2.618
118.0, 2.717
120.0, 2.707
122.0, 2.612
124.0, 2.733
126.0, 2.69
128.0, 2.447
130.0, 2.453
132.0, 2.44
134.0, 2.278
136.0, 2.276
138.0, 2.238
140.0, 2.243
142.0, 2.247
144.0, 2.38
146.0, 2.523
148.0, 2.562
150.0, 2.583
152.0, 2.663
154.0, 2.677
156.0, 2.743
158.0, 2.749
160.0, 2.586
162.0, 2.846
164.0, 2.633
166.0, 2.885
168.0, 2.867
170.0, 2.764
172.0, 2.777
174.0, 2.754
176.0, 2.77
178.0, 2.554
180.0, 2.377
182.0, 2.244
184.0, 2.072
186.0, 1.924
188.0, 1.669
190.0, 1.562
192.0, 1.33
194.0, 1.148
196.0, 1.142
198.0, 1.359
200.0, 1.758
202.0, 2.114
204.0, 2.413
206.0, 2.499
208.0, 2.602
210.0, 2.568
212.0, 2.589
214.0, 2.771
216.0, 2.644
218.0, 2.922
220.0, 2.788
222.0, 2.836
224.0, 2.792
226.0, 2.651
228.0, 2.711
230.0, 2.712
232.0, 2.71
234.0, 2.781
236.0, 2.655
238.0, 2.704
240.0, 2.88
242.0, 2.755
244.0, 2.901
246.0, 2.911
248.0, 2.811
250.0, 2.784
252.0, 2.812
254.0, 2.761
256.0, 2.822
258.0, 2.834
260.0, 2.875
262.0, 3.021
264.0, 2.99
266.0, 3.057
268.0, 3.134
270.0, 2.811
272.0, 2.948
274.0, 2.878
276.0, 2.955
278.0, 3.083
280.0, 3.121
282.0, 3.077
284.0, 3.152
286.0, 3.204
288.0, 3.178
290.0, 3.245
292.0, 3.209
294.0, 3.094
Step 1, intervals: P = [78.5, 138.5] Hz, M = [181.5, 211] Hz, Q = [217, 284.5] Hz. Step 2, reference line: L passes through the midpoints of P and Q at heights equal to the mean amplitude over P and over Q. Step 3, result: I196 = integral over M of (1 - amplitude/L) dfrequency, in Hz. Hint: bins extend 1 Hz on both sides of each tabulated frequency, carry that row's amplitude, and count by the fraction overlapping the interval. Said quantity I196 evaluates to 9.64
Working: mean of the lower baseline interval 2.69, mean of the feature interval 1.89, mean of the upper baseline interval 2.87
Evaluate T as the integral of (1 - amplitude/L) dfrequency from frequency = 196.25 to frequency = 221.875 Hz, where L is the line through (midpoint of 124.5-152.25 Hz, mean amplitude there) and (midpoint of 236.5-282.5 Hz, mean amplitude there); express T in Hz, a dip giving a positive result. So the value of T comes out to 3.0 Hz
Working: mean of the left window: 2.43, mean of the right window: 2.91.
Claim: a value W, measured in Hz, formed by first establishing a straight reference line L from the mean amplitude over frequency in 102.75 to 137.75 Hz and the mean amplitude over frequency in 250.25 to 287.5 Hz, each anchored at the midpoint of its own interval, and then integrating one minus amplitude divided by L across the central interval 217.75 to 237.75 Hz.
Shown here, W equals 0.9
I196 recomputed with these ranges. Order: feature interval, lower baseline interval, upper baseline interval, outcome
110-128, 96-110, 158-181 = 0.8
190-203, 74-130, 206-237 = 5.9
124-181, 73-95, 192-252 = 1.4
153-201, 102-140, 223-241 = 7.4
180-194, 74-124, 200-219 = 4.3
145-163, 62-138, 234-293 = 0.8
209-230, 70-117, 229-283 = 1.0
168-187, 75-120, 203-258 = 1.8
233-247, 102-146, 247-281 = 0.3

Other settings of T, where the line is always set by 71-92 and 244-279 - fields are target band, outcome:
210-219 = 0.51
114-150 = 4.09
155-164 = 0.36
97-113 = -0.17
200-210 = 1.78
